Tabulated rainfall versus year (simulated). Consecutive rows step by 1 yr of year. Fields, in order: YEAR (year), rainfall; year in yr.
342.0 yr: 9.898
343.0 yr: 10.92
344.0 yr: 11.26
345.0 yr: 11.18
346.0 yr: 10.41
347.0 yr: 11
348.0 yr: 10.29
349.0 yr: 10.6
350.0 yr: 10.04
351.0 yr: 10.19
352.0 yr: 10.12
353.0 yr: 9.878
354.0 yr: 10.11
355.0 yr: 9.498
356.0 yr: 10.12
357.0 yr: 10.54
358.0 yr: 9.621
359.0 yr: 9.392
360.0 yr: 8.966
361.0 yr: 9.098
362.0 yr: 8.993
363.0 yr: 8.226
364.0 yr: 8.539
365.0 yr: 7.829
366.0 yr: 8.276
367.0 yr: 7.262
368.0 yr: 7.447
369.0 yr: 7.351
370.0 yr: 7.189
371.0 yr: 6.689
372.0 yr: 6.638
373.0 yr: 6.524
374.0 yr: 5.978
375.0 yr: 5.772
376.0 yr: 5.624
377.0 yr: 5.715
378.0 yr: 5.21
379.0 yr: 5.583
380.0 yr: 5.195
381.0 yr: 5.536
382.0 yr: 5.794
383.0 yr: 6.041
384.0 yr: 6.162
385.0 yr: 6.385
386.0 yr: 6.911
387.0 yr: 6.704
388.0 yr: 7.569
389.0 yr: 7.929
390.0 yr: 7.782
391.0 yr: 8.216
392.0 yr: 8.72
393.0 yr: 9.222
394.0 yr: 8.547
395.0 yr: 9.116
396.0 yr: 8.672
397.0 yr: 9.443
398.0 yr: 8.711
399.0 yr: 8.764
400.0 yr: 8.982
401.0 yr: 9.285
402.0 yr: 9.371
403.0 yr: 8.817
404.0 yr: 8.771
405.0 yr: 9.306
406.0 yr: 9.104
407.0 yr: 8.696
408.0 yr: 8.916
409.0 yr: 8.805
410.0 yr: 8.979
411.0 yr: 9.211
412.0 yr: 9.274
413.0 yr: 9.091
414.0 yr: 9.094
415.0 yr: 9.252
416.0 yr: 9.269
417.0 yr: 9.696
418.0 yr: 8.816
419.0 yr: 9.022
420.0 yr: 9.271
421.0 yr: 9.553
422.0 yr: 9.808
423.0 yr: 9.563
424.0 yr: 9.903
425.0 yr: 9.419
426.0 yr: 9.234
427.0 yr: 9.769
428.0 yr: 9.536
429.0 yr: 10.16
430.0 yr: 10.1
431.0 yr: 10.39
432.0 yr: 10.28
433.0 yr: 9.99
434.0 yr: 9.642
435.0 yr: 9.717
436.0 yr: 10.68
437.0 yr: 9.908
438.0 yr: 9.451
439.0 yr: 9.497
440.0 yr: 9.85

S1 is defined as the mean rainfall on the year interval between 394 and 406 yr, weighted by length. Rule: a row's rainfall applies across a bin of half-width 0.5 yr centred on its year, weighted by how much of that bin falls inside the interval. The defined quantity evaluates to 9.01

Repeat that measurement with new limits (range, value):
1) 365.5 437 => 8.34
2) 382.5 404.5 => 8.19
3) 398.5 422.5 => 9.13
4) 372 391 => 6.31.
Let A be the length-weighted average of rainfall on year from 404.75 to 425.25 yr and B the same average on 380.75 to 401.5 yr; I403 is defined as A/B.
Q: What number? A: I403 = 1.2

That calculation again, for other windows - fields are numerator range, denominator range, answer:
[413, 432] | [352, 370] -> 1.08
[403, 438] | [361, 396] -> 1.33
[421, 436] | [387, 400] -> 1.16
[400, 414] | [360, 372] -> 1.15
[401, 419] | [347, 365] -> 0.94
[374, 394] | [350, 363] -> 0.69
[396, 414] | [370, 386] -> 1.51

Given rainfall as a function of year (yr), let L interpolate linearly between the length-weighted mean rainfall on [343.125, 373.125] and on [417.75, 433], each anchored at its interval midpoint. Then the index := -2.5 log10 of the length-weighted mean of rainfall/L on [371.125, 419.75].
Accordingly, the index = 0.19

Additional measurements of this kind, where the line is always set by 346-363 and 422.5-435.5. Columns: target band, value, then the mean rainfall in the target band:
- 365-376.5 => 0.40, 6.84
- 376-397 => 0.36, 7.07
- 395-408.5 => 0.10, 8.99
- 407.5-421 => 0.08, 9.15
